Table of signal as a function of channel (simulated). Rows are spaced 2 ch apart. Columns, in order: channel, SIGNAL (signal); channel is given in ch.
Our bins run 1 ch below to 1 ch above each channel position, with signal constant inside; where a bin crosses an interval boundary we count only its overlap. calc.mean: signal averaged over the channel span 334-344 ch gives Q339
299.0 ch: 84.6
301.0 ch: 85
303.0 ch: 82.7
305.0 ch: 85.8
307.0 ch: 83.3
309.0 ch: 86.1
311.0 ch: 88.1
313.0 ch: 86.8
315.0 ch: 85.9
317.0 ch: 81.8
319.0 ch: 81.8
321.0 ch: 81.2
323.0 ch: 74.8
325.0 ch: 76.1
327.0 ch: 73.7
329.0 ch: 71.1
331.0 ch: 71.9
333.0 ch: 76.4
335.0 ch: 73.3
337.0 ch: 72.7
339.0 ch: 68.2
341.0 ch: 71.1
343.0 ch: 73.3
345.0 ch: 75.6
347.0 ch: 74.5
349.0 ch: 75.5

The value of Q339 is 71.7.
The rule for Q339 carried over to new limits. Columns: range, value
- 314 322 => 82.7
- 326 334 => 73.3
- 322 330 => 73.9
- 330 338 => 73.6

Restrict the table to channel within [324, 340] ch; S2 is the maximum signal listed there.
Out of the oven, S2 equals 76.4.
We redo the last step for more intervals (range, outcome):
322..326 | 76.1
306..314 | 88.1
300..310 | 86.1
